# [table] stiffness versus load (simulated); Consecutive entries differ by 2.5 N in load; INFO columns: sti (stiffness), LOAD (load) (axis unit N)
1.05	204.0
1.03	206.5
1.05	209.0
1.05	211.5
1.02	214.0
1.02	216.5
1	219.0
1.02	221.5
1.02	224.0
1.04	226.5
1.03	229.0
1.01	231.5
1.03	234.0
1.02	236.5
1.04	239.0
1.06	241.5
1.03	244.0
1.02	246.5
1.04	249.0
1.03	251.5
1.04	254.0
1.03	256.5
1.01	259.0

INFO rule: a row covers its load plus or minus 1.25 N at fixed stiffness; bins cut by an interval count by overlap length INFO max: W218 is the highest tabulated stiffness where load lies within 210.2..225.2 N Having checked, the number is 1.05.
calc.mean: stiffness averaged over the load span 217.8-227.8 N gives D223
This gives 1.02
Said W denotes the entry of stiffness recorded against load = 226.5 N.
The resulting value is 1.04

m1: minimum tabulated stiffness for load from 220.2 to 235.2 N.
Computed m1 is 1.01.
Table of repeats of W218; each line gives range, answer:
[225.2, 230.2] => 1.04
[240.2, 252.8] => 1.06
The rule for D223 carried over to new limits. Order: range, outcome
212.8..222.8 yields 1.02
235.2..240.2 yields 1.03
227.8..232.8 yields 1.02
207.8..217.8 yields 1.03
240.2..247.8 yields 1.04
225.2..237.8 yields 1.03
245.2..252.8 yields 1.03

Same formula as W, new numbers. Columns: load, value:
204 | 1.05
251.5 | 1.03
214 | 1.02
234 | 1.03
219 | 1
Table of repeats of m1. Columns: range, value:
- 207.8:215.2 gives 1.02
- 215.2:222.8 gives 1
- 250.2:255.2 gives 1.03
